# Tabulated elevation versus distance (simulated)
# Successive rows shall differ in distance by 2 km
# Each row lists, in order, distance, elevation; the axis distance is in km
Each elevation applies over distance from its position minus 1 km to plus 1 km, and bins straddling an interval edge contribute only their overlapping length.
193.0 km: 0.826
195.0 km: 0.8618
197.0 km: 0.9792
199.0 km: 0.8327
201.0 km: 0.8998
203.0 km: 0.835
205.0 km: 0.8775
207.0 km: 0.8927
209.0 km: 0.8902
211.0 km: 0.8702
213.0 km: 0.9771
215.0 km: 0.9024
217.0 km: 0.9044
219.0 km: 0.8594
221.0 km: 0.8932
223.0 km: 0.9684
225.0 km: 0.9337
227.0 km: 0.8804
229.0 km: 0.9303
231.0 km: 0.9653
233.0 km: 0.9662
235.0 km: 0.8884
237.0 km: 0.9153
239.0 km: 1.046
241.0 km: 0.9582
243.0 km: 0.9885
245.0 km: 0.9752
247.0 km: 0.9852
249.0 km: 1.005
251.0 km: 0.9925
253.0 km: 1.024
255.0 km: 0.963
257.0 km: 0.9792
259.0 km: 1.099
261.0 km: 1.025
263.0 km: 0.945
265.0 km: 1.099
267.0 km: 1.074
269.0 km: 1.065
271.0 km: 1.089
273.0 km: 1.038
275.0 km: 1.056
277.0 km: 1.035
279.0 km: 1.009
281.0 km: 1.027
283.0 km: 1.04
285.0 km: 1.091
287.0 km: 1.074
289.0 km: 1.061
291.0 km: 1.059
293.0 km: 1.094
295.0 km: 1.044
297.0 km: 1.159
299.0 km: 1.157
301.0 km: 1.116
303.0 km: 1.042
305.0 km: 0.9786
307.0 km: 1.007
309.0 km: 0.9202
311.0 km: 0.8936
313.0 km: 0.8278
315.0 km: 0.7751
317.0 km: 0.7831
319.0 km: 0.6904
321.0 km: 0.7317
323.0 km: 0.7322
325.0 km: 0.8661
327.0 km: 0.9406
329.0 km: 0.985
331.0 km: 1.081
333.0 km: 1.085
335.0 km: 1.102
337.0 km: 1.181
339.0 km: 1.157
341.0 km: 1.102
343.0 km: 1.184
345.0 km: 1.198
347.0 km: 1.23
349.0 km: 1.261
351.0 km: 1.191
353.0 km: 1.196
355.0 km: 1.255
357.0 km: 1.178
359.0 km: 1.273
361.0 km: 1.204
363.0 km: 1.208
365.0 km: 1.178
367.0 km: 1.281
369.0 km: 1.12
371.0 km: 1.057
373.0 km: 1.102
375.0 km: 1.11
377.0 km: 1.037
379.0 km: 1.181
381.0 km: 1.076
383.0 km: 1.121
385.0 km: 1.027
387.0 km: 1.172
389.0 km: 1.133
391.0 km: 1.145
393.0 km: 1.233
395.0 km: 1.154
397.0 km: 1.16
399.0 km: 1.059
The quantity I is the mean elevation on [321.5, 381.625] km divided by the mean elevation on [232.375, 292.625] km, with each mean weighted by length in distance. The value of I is 1.10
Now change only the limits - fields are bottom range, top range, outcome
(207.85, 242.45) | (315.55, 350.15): 1.10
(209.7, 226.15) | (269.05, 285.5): 1.15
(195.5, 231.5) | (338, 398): 1.29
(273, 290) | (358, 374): 1.12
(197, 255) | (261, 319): 1.09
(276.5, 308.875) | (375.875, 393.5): 1.06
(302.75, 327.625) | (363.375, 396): 1.33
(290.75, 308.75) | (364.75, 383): 1.05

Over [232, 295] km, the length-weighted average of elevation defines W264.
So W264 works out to 1.02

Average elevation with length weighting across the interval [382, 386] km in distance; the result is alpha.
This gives 1.07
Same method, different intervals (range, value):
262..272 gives 1.05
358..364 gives 1.23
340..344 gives 1.14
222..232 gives 0.936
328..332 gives 1.03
